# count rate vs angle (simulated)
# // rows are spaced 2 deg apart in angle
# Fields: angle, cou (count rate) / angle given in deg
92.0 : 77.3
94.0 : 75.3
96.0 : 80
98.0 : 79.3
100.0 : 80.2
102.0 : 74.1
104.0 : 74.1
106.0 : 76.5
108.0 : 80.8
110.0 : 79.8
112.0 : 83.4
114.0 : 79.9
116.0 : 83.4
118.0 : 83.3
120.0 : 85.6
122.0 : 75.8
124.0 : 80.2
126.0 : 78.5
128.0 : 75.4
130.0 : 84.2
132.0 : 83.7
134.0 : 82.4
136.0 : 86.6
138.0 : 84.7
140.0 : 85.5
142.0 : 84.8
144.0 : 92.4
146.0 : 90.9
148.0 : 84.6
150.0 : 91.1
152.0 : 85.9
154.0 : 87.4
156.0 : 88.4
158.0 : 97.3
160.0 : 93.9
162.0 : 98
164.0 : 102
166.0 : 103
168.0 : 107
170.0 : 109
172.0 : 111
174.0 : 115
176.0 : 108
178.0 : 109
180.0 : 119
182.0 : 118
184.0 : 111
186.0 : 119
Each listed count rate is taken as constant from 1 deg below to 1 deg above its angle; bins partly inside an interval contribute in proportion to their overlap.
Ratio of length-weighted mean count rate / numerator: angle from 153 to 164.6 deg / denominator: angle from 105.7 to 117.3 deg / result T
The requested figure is 1.16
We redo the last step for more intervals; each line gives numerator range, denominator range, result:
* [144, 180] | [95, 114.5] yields 1.26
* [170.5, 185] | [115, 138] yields 1.38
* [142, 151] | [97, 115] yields 1.13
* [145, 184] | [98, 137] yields 1.26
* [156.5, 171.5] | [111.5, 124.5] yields 1.24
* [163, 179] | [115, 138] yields 1.32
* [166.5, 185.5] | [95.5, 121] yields 1.40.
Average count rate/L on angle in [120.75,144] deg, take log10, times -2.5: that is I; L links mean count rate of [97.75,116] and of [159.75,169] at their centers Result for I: 0.081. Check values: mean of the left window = 78.9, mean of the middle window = 82.5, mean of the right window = 101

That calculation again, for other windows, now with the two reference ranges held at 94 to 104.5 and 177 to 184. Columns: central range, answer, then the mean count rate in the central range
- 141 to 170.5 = 0.10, 94.1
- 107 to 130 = 0.07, 80.7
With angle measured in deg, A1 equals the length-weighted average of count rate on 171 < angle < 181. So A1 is 112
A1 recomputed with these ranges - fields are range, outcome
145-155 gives 88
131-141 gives 84.6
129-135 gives 83.4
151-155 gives 86.7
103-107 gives 75.3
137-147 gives 87.7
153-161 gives 91.8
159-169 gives 101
